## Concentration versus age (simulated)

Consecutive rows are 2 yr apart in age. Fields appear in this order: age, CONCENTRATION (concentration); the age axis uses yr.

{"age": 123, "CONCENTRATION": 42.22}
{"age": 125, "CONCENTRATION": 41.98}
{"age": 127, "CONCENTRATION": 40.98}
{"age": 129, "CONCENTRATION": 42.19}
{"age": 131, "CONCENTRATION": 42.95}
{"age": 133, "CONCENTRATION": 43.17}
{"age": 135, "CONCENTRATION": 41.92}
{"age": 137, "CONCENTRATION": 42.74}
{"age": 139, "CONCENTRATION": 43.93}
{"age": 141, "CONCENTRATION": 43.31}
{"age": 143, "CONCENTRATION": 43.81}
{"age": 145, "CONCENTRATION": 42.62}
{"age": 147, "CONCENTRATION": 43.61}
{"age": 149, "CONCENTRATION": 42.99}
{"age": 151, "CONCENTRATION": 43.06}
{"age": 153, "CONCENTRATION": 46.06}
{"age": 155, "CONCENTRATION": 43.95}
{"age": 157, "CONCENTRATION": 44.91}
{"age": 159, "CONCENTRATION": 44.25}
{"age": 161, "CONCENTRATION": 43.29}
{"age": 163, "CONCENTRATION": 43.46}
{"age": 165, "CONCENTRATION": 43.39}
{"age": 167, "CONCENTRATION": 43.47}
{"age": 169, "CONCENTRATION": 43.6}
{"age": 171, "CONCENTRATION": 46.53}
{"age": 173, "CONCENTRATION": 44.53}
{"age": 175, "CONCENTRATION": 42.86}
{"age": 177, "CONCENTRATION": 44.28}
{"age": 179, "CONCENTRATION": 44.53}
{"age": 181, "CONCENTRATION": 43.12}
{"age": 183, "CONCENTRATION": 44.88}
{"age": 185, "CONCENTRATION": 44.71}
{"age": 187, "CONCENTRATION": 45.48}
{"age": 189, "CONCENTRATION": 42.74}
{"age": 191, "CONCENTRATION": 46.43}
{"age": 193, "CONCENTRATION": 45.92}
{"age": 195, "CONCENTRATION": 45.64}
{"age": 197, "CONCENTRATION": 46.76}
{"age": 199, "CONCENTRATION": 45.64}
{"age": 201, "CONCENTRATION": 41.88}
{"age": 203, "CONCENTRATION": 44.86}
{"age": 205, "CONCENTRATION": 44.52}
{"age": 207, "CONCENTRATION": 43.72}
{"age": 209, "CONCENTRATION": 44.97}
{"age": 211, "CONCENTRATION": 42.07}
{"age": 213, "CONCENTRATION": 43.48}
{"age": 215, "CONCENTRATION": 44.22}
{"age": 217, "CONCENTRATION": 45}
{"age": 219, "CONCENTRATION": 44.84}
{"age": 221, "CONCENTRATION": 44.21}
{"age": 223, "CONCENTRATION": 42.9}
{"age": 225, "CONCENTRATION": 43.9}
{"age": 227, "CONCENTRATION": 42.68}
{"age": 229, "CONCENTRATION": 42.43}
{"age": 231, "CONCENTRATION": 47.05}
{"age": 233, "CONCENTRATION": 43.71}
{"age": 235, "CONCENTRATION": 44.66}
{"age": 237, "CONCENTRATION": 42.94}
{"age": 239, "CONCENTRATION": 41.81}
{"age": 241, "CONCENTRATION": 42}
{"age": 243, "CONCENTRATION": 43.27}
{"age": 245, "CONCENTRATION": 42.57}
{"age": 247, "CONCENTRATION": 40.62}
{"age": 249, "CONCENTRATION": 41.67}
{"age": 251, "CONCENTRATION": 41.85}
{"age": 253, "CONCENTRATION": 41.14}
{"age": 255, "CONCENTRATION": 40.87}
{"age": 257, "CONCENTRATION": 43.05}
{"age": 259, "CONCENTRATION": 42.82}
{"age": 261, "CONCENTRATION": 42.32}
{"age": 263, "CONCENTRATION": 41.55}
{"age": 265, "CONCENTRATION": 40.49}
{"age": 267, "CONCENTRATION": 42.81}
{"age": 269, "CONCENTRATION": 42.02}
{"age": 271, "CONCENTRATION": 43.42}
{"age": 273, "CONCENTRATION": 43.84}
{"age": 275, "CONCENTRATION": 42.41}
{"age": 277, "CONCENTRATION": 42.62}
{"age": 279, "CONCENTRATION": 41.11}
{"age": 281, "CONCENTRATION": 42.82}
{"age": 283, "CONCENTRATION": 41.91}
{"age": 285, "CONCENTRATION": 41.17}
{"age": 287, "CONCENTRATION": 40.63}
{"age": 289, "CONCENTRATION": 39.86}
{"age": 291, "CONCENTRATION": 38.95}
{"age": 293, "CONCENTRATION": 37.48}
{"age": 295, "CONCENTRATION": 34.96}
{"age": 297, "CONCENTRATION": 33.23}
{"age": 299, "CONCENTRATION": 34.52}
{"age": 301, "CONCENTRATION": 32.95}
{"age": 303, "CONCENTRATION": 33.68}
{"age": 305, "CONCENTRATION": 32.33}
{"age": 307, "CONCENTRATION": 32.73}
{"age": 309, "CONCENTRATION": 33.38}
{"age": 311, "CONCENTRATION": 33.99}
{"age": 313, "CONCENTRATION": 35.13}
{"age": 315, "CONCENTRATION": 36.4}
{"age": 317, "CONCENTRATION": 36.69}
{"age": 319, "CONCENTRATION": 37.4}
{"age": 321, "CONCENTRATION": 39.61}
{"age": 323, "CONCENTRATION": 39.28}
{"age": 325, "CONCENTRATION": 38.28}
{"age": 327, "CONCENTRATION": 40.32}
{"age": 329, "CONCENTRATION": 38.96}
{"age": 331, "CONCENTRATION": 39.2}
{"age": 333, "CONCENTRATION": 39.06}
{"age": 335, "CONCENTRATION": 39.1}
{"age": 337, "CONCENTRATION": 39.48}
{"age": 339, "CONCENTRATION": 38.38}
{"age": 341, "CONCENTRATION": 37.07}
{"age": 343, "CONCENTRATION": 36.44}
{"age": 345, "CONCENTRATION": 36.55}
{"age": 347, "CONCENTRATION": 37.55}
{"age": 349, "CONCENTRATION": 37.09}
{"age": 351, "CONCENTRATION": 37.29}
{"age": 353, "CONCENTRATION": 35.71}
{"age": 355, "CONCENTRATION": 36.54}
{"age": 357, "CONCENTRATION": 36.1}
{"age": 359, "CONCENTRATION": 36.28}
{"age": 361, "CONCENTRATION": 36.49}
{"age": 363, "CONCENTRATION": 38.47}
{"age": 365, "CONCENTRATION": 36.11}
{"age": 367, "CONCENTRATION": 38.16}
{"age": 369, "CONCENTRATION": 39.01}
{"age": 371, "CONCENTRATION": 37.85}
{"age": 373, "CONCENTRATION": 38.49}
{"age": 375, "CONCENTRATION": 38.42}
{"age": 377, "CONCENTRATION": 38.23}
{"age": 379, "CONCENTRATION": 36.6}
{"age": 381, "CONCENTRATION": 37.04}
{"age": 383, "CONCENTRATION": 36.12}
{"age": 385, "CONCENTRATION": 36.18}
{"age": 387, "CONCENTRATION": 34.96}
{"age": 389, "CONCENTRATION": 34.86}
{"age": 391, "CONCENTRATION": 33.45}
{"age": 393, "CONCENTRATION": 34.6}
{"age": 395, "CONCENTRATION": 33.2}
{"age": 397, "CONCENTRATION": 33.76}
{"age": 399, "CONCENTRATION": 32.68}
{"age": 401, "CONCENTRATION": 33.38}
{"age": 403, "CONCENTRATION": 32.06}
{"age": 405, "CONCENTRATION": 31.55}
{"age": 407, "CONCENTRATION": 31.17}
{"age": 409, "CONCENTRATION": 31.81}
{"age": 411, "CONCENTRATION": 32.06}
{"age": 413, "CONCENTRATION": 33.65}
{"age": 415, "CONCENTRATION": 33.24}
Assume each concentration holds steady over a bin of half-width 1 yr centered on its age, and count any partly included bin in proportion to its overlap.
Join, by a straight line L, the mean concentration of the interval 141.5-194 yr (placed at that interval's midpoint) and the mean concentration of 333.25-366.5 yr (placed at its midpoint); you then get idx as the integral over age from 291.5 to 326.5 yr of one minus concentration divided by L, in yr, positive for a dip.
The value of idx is 2.9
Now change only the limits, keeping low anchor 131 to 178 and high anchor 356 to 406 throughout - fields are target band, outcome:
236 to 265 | -1.2 yr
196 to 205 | -0.6 yr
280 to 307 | 1.2 yr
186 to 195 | -0.6 yr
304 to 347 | 0.6 yr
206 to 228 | -1.2 yr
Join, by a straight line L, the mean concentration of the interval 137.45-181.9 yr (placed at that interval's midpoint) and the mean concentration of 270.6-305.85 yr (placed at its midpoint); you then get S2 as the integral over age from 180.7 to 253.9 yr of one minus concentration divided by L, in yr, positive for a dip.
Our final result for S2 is -3.9 yr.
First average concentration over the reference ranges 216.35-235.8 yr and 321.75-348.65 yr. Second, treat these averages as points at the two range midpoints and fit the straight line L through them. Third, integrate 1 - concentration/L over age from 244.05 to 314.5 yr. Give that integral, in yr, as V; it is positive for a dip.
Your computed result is 3.53 yr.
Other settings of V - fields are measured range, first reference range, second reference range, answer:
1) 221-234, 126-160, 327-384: -0.87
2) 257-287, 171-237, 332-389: -0.68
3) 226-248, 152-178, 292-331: -1.60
